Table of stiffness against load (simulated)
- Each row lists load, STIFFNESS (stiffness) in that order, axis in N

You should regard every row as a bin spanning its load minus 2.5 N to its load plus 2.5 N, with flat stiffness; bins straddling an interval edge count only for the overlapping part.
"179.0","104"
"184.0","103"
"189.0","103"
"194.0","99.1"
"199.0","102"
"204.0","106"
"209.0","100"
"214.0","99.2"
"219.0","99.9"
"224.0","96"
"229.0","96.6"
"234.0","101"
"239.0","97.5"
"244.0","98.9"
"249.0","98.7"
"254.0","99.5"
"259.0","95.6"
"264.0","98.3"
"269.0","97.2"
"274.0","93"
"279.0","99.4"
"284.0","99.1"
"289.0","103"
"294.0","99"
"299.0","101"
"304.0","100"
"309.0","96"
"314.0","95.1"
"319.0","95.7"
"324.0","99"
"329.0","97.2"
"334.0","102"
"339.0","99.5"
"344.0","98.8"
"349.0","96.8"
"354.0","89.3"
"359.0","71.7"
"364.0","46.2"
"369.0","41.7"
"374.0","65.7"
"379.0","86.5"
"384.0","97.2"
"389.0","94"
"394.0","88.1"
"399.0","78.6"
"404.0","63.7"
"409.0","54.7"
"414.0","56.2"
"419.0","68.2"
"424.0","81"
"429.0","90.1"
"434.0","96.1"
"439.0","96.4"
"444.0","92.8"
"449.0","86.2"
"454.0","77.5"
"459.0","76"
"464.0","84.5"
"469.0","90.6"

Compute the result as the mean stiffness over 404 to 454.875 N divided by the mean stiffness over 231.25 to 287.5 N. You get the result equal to 0.81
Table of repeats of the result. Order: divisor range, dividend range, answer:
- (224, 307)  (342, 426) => 0.76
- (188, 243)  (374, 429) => 0.77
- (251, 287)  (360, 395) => 0.75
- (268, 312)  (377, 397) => 0.93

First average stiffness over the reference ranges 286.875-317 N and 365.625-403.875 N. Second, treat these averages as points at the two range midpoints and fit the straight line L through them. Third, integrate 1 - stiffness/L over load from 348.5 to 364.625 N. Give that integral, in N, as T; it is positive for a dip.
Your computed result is 1.5 N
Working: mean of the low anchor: 98.9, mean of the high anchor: 77.1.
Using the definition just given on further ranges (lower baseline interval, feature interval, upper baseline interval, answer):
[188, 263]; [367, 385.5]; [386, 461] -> 2.7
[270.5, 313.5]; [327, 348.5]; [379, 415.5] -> -2.4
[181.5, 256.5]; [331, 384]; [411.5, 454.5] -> 5.0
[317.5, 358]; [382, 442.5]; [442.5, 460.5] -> 4.9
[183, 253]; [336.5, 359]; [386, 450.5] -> -1.5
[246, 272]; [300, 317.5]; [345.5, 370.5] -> -2.6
